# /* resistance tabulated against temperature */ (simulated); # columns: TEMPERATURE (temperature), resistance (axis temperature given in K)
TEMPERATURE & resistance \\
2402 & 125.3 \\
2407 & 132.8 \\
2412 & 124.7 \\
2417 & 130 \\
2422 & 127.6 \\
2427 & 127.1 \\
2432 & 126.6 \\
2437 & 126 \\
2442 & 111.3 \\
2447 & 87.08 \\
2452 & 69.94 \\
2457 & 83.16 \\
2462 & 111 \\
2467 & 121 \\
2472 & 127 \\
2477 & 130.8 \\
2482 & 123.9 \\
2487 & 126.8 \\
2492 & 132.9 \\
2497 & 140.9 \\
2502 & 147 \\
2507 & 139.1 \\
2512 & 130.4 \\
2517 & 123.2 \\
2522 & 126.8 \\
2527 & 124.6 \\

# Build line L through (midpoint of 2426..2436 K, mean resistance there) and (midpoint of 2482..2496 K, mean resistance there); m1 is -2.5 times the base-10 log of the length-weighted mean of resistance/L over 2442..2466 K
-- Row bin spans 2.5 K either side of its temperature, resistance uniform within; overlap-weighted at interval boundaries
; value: 0.35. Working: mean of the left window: 127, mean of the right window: 130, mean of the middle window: 92.3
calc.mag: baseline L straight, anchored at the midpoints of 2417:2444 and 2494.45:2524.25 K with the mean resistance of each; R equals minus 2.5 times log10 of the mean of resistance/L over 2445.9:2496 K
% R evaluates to 0.153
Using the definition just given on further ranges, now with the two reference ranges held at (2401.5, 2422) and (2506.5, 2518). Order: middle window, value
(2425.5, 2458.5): 0.23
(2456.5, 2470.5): 0.18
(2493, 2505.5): -0.10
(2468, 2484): 0.03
